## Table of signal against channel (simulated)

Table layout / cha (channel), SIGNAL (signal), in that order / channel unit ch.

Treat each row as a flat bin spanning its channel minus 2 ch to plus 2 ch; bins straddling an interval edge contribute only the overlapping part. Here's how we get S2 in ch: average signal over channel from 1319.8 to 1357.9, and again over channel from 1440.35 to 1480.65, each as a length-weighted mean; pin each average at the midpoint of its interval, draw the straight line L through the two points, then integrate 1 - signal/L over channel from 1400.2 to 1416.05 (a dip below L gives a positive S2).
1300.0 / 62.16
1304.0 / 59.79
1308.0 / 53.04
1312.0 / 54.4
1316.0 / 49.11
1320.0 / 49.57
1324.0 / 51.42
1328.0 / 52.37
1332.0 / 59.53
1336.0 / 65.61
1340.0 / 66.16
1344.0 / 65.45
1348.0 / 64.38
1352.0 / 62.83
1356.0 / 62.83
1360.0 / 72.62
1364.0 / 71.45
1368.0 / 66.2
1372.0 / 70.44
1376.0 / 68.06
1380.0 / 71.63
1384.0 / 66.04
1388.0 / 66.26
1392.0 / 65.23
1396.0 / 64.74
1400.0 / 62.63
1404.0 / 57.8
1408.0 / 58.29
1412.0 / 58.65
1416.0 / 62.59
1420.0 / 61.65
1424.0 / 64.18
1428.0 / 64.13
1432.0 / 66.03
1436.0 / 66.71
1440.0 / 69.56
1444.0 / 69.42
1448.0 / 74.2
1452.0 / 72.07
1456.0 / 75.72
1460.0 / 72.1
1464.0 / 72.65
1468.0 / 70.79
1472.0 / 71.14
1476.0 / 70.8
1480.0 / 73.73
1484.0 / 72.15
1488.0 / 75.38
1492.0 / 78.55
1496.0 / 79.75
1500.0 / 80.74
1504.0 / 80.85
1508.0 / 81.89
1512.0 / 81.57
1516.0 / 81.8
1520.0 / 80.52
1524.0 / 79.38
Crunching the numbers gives 1.8 ch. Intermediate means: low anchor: 60.5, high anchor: 72.1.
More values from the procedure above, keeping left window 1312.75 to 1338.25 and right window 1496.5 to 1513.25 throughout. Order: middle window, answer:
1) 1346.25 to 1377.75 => -3.8 ch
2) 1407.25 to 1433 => 2.4 ch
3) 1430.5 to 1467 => 0.9 ch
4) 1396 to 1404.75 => 0.5 ch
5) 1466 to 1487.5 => 1.4 ch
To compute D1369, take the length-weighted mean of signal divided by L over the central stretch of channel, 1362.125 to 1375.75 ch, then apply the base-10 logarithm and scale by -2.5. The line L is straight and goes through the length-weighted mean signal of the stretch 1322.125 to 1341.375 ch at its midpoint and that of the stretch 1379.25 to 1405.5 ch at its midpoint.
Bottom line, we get -0.11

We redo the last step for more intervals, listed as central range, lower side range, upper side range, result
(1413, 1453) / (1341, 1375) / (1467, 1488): 0.06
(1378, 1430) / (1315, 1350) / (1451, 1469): 0.05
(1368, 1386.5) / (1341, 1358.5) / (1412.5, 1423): -0.09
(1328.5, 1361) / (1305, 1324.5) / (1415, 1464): -0.15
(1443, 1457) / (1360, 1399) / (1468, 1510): 0.01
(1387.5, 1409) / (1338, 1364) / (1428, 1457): 0.09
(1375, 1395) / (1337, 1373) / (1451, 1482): 0.02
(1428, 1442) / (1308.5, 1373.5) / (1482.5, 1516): 0.08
